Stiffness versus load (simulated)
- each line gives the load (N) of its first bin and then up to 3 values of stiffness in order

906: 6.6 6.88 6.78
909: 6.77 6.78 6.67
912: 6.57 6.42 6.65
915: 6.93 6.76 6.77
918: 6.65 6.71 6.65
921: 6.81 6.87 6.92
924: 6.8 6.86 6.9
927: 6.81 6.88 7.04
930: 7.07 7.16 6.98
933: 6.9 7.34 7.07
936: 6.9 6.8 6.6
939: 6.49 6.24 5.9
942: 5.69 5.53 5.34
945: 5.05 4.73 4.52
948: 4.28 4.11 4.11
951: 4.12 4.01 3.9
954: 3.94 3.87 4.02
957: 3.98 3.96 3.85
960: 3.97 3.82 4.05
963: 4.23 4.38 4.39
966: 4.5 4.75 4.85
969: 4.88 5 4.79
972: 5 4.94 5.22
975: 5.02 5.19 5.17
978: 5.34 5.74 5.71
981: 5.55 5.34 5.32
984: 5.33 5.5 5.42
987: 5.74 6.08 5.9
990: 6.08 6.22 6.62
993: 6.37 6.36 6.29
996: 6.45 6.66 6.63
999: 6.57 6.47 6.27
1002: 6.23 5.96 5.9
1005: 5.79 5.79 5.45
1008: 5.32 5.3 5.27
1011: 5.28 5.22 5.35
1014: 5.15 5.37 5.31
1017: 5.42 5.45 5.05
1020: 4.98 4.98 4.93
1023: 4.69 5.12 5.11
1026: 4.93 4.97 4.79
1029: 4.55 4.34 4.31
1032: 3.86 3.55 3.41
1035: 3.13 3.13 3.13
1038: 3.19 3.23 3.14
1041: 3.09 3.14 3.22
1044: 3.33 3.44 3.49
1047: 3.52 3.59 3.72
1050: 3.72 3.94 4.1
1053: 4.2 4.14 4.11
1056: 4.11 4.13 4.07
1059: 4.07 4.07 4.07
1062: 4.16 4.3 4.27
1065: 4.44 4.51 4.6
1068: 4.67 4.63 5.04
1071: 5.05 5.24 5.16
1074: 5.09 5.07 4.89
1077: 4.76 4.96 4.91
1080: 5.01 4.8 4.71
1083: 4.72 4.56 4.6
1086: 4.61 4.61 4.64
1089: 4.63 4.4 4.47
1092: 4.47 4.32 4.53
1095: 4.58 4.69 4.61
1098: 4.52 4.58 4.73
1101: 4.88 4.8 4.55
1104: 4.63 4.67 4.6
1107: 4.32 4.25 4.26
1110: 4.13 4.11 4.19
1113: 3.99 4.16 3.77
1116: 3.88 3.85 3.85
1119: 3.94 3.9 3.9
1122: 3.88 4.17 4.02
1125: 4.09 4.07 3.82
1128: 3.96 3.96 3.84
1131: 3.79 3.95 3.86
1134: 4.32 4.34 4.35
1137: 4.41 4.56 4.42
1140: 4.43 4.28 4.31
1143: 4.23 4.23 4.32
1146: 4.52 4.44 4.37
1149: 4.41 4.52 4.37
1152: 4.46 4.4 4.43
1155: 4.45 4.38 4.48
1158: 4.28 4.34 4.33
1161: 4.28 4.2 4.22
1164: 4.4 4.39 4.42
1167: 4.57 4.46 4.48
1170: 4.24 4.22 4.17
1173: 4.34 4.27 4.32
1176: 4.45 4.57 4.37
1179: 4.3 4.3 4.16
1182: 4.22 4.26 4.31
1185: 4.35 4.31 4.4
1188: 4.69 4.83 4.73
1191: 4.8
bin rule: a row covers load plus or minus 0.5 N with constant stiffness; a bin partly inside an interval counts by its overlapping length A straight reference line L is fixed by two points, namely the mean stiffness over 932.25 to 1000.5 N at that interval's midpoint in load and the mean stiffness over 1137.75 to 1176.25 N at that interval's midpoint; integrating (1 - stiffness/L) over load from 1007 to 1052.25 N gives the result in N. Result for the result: 6.4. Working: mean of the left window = 5.32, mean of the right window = 4.37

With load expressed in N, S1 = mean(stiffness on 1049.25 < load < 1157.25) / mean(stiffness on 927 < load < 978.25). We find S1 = 0.8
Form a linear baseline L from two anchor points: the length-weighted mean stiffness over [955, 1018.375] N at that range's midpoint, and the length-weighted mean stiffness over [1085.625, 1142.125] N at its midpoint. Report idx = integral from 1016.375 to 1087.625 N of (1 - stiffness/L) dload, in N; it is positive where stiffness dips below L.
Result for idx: 7.03 N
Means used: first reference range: 5.34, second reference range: 4.28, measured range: 4.31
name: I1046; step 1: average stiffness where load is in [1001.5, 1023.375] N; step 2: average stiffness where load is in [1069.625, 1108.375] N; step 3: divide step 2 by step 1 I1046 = 0.88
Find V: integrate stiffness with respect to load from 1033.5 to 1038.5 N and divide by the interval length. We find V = 3.2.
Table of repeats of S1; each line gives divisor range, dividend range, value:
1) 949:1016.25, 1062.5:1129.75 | 0.85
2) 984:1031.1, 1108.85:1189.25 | 0.76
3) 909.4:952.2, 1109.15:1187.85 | 0.68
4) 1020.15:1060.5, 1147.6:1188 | 1.10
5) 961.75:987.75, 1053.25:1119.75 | 0.88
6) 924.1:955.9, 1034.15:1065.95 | 0.65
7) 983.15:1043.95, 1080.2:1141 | 0.85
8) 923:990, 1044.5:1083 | 0.82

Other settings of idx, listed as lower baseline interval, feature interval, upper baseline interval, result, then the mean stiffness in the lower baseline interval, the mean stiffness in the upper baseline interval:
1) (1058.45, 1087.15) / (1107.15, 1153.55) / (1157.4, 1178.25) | 3.3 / 4.67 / 4.35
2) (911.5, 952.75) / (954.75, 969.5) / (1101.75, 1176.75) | 4.2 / 6.2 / 4.25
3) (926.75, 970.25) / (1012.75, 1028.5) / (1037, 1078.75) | -2.1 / 5.22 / 4.13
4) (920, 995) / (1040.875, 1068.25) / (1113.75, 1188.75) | 5.2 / 5.49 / 4.25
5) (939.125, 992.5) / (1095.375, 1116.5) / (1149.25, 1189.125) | 0.7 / 4.94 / 4.37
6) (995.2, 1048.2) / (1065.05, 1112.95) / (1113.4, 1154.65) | -2.6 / 4.77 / 4.17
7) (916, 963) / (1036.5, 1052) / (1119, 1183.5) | 4.9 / 5.67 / 4.27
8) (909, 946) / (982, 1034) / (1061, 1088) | 1.1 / 6.6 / 4.73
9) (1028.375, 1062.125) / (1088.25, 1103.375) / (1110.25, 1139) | -2.6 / 3.72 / 4.04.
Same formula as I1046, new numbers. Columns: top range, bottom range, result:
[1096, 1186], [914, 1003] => 0.76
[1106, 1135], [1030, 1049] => 1.18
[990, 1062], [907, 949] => 0.73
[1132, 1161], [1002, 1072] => 0.98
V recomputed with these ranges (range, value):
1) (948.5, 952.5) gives 4.09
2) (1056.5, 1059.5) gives 4.09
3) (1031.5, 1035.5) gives 3.49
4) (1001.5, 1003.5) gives 6.1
